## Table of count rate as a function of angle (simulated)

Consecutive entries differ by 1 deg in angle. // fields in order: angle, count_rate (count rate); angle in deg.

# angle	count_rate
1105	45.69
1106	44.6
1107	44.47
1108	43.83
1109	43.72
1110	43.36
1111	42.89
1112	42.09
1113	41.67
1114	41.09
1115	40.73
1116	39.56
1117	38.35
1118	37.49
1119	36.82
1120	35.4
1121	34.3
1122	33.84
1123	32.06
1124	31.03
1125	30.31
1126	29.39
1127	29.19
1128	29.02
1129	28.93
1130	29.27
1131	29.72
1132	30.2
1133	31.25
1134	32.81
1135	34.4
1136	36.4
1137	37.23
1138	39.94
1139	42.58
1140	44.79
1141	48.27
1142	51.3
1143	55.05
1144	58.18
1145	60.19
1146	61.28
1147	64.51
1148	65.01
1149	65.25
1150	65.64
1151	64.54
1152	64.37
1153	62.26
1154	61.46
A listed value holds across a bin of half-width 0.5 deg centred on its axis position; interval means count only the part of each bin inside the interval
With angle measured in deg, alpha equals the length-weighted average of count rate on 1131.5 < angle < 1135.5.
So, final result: 32.2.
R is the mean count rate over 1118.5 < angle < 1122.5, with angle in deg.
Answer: 35.1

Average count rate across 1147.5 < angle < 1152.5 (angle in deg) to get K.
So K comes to 65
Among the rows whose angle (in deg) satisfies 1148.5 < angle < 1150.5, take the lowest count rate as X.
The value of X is 65.25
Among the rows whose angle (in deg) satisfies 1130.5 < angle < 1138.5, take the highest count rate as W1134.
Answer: 39.94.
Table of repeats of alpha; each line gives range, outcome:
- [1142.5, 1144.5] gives 56.6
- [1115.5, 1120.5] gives 37.5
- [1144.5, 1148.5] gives 62.7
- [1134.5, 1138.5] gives 37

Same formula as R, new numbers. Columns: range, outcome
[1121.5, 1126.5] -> 31.3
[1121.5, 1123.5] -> 33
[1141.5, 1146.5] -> 57.2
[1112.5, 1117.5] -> 40.3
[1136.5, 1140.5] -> 41.1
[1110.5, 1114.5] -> 41.9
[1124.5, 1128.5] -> 29.5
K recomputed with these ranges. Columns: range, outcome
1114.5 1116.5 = 40.1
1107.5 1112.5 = 43.2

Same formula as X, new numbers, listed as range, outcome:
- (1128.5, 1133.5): 28.93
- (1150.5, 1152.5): 64.37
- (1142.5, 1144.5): 55.05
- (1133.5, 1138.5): 32.81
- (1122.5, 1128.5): 29.02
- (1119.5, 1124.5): 31.03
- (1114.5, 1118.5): 37.49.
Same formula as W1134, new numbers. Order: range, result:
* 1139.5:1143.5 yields 55.05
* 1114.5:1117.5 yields 40.73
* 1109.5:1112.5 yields 43.36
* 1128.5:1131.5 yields 29.72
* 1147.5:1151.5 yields 65.64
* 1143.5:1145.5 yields 60.19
